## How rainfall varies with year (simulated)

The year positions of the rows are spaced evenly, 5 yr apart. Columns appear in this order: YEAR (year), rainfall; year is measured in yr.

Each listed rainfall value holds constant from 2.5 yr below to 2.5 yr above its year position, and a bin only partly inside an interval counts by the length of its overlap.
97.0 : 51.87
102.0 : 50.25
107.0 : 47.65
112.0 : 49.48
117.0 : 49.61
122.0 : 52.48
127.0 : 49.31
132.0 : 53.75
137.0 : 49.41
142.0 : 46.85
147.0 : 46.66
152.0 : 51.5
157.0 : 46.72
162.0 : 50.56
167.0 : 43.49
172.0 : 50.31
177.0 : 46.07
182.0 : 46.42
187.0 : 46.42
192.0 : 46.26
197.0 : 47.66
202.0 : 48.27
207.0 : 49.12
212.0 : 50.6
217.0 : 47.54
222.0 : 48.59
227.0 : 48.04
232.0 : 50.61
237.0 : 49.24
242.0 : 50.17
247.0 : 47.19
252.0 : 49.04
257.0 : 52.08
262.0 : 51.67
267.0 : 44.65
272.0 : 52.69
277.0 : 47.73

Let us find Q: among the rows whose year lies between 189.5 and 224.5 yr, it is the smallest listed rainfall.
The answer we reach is 46.26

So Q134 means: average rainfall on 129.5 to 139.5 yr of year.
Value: 51.6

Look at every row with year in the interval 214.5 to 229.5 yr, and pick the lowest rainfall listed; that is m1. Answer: 47.54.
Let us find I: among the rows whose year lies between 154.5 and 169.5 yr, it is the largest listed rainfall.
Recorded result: 50.56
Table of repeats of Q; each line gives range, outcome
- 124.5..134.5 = 49.31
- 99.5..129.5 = 47.65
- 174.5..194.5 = 46.07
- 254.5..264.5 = 51.67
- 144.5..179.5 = 43.49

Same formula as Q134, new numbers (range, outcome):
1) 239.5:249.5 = 48.7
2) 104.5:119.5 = 48.9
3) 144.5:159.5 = 48.3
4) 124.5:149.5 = 49.2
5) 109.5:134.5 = 50.9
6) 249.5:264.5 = 50.9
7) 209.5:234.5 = 49.1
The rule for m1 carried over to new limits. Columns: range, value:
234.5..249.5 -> 47.19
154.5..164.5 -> 46.72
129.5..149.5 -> 46.66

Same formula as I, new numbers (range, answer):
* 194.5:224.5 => 50.6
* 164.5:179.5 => 50.31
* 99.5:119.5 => 50.25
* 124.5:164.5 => 53.75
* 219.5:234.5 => 50.61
